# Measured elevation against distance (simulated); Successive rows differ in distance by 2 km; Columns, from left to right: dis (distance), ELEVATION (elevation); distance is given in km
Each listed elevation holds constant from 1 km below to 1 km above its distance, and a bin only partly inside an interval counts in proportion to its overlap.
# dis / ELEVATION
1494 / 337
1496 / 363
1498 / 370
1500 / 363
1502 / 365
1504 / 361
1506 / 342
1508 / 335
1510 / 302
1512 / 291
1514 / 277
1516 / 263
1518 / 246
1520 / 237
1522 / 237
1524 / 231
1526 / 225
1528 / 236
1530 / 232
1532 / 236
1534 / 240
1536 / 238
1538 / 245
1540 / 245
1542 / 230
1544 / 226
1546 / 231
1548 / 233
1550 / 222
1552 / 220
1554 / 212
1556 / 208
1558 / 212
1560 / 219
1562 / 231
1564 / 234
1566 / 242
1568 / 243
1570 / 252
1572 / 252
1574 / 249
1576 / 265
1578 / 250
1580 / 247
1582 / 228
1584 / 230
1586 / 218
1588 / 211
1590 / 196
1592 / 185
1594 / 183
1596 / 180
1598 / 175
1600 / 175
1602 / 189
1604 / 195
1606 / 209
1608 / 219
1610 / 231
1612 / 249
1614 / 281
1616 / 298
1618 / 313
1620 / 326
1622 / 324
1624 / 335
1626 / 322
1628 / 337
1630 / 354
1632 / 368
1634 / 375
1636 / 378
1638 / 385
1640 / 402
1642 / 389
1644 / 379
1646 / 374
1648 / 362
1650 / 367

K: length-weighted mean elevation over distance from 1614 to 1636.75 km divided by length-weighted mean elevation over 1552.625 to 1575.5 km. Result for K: 1.44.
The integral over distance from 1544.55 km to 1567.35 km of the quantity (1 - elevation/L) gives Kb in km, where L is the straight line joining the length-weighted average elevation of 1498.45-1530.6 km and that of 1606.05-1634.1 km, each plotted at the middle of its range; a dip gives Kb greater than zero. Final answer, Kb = 5.3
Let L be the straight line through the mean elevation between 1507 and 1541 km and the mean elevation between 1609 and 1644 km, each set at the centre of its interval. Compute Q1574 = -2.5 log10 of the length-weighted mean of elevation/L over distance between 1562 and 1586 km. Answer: 0.203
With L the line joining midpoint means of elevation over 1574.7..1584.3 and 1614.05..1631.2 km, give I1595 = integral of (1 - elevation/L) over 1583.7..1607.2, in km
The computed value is 6.8 km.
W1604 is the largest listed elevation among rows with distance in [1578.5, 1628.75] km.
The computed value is 337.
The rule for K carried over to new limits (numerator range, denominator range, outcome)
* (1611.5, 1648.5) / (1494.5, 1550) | 1.26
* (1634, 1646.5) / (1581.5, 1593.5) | 1.83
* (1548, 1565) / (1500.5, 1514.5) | 0.67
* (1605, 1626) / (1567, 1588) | 1.16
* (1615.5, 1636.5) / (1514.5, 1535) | 1.42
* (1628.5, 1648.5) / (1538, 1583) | 1.60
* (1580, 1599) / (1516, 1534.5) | 0.86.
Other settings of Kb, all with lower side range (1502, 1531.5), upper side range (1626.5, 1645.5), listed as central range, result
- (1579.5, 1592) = 4.3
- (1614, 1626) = 1.5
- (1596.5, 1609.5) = 5.7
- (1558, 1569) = 2.9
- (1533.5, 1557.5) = 5.6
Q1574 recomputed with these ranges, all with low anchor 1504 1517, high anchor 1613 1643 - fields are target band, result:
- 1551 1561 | 0.44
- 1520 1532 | 0.32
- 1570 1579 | 0.28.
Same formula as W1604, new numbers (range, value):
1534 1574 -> 252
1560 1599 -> 265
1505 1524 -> 342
